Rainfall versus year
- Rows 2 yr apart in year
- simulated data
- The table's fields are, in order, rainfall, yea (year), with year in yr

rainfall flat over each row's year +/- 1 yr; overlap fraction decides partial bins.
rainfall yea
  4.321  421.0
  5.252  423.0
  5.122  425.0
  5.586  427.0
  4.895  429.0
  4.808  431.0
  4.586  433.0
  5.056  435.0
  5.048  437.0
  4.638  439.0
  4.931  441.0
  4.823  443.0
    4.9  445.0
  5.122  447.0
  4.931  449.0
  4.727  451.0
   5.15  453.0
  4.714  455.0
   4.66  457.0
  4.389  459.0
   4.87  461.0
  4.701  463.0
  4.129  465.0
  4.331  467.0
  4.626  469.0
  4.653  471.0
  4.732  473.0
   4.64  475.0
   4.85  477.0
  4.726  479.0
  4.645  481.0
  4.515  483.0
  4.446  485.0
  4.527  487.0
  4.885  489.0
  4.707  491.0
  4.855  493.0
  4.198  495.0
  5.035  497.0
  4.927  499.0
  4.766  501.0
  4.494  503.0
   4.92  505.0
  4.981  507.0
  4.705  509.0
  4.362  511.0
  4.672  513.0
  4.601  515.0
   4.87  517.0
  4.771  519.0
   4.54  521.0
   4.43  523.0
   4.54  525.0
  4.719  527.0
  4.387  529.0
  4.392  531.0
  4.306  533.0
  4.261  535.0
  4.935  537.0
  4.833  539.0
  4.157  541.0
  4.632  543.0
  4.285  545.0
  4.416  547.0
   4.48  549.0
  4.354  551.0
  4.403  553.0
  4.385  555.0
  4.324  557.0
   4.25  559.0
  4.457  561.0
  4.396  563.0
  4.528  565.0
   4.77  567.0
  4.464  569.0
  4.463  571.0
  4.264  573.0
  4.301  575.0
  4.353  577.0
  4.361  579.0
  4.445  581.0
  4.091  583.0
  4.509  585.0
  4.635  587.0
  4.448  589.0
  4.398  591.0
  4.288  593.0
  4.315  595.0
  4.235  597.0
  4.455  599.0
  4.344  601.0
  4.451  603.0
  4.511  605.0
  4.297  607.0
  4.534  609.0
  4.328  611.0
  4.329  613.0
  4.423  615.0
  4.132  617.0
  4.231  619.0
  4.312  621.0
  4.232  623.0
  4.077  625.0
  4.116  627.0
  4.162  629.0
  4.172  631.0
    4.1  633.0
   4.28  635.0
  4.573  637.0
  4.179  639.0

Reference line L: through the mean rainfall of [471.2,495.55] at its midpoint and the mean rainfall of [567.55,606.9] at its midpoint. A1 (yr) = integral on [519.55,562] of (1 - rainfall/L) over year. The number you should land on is 0.5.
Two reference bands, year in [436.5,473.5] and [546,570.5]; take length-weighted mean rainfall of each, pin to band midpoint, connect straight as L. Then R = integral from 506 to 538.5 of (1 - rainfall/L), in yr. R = -0.39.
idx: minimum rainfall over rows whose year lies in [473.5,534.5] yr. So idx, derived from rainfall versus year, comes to 4.198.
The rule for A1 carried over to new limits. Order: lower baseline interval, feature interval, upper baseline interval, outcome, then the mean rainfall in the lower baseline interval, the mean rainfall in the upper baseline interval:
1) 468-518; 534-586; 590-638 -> 0.6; 4.69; 4.3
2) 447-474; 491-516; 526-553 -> -0.8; 4.68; 4.47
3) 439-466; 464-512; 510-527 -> 0.3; 4.77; 4.61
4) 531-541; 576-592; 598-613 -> 0.1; 4.52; 4.41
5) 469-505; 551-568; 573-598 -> 0.0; 4.69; 4.36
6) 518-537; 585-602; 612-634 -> -0.4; 4.51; 4.21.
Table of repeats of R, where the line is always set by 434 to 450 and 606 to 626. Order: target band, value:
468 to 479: 0.3 yr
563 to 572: -0.1 yr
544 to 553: 0.3 yr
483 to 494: 0.2 yr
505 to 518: -0.1 yr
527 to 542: 0.3 yr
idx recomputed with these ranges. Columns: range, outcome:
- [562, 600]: 4.091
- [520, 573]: 4.157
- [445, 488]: 4.129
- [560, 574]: 4.264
